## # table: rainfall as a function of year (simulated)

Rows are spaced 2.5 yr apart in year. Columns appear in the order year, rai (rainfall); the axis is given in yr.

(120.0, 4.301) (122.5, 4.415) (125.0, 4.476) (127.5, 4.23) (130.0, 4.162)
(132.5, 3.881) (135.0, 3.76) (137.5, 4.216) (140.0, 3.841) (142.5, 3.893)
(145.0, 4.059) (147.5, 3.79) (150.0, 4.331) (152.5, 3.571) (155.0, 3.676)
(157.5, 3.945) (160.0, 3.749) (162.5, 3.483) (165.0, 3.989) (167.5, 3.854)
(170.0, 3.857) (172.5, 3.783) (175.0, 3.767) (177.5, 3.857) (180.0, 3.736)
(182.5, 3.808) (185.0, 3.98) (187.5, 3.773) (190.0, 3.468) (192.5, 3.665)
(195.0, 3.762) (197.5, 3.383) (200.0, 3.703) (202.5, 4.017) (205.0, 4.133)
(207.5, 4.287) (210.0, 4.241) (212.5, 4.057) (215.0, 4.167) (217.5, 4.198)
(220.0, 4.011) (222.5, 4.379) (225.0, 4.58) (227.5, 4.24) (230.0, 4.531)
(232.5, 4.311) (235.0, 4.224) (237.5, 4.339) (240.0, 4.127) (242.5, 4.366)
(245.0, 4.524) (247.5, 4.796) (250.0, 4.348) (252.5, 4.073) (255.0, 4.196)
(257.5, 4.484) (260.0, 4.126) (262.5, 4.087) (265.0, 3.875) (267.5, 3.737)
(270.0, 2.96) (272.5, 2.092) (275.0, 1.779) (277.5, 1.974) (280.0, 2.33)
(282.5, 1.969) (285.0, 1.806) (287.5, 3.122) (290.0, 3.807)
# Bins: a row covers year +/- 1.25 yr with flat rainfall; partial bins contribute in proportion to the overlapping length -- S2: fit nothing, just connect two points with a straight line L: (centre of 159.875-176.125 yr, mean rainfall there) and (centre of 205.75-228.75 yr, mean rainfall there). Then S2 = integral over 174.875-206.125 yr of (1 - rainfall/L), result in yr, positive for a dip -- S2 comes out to 1.7 yr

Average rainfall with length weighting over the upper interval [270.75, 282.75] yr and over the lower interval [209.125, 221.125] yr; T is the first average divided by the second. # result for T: 0.50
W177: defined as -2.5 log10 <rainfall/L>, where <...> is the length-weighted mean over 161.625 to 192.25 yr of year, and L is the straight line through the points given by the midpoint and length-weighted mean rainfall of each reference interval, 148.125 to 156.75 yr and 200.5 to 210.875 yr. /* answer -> 0.06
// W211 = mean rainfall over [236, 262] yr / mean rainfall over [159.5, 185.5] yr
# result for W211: 1.1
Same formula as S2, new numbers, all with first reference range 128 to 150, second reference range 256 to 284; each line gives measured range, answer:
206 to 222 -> -3.4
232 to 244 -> -3.7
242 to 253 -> -4.3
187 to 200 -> -0.1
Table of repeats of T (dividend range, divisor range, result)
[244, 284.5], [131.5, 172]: 0.89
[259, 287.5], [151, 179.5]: 0.74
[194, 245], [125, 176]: 1.07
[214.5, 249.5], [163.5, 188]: 1.13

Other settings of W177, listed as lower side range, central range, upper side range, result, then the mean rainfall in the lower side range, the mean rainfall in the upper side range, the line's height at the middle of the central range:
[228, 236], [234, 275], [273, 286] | -0.23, 4.35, 1.98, 3.23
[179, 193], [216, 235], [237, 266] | -0.06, 3.74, 4.28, 4.07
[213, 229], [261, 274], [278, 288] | -0.21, 4.26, 2.22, 2.73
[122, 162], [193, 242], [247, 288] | -0.17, 3.98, 3.25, 3.54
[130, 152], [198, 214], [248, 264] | 0.02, 3.97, 4.24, 4.12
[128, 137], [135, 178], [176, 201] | 0.00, 3.98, 3.71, 3.87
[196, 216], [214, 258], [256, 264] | -0.05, 3.99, 4.22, 4.12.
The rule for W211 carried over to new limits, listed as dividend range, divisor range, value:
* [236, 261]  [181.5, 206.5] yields 1.15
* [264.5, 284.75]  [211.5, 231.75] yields 0.59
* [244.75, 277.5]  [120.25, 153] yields 0.91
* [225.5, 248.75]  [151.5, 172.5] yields 1.16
